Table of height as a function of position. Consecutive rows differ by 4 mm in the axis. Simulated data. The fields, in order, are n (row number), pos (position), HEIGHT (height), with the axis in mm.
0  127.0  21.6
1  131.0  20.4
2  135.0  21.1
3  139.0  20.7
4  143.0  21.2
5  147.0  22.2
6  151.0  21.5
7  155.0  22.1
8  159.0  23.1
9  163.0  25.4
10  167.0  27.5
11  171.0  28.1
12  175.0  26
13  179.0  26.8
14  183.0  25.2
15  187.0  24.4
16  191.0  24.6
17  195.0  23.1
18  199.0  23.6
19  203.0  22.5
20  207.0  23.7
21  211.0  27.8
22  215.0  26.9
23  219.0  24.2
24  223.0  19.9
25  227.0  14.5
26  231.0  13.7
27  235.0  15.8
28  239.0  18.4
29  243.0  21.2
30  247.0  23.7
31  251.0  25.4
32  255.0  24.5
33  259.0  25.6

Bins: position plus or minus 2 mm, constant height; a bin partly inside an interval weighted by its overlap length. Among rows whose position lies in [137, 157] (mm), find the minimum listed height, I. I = 20.7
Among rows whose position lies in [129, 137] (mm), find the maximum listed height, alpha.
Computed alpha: 21.1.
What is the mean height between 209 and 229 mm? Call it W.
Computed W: 22.7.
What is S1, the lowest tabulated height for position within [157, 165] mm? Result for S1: 23.1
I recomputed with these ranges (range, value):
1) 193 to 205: 22.5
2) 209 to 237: 13.7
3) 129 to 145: 20.4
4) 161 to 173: 25.4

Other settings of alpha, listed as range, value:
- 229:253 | 25.4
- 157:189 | 28.1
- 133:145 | 21.2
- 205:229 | 27.8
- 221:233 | 19.9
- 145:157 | 22.2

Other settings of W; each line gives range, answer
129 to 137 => 20.8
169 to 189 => 26.1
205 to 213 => 25.8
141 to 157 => 21.8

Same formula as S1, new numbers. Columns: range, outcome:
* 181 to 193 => 24.4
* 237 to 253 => 18.4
